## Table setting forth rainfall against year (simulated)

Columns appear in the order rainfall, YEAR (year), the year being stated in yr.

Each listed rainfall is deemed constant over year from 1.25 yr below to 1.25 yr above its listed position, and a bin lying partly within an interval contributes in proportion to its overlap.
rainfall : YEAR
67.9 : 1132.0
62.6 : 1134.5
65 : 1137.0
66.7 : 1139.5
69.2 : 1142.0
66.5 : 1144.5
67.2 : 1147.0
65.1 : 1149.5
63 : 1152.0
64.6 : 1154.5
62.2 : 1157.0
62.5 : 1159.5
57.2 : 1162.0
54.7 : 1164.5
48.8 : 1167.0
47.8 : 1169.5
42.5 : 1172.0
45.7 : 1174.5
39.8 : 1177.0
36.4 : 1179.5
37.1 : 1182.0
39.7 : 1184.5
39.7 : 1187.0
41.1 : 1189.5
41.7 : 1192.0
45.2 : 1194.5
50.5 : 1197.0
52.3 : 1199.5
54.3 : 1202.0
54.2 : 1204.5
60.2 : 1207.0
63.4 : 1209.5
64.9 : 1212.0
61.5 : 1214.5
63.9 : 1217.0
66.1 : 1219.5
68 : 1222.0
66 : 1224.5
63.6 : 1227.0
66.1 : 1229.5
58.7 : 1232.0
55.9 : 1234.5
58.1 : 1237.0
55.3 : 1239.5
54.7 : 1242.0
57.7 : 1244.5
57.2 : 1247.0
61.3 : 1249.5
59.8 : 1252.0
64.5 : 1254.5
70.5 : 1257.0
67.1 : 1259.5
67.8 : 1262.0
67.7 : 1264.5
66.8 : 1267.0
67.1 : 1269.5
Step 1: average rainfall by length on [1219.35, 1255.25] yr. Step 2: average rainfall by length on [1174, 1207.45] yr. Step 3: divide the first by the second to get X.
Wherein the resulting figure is 1.34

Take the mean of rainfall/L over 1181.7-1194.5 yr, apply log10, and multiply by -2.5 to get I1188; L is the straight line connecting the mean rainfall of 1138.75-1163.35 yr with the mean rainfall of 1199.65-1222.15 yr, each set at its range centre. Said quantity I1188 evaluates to 0.47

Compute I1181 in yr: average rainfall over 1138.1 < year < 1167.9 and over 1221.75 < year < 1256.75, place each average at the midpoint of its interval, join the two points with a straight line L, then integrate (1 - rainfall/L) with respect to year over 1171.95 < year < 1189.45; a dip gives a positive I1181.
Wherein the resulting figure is 6.2 yr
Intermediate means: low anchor 62.5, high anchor 60.6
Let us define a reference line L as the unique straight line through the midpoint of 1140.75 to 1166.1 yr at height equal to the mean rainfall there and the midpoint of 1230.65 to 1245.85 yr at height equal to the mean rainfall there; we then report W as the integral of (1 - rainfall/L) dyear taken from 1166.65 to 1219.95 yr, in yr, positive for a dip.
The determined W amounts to 9.13 yr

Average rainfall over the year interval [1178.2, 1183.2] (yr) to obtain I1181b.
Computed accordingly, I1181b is 36.8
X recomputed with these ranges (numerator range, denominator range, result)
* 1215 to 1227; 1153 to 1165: 1.08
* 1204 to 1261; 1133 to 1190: 1.14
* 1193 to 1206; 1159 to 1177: 1.02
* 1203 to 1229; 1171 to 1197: 1.53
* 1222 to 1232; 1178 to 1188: 1.69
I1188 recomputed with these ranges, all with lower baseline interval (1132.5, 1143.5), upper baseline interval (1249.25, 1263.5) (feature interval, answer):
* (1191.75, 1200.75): 0.34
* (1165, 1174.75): 0.37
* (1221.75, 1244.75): 0.09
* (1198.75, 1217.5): 0.11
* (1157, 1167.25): 0.15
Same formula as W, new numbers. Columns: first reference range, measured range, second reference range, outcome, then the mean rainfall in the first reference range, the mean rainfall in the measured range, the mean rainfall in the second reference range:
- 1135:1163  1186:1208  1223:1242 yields 4.7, 64.5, 48.8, 60.2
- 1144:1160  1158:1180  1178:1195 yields 1.6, 64.4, 48.9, 39.9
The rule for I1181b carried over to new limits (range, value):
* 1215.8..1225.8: 66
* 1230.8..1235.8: 57.3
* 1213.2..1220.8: 63.9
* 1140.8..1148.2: 67.6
